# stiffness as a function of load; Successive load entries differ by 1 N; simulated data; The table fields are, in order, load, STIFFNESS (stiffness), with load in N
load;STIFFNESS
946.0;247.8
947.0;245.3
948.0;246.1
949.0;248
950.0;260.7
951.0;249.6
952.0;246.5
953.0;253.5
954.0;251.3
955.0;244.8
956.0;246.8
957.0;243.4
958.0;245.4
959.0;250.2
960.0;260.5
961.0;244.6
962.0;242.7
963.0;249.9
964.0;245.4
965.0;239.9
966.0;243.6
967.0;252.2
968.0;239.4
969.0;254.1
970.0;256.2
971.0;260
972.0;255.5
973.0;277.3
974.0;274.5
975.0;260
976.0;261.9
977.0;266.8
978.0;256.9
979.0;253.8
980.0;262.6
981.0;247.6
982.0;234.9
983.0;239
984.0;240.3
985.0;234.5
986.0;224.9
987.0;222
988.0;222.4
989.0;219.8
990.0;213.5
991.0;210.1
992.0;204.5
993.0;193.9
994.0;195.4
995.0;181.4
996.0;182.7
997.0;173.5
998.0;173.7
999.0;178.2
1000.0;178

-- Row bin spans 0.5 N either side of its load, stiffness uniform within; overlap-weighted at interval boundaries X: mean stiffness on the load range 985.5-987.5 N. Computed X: 223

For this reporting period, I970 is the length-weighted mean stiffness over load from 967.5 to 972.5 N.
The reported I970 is 253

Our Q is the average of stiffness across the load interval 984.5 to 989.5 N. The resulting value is 225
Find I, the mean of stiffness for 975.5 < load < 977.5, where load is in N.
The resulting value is 264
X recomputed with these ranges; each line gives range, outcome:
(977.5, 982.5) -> 251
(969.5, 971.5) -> 258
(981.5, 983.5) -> 237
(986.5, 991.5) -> 218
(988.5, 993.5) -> 208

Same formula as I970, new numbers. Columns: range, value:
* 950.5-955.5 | 249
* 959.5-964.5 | 249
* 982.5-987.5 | 232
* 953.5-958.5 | 246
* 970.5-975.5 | 265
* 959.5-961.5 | 253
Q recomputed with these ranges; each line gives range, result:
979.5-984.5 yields 245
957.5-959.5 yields 248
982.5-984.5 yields 240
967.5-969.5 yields 247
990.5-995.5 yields 197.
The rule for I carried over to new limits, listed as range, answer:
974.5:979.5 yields 260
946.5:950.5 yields 250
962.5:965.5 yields 245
